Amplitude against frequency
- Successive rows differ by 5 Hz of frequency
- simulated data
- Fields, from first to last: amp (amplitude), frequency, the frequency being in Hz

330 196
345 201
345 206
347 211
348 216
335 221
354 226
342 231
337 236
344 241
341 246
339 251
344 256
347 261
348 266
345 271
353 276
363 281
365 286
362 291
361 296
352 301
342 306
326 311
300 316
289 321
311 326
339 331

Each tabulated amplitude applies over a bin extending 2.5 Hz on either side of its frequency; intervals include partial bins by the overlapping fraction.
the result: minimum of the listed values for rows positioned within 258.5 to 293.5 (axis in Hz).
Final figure 345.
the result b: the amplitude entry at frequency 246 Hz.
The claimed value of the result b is 341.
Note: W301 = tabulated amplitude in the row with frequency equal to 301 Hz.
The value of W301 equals 352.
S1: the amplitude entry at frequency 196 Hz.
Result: 330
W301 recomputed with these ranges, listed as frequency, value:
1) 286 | 365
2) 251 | 339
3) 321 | 289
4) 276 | 353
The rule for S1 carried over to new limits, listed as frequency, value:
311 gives 326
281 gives 363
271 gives 345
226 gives 354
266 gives 348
